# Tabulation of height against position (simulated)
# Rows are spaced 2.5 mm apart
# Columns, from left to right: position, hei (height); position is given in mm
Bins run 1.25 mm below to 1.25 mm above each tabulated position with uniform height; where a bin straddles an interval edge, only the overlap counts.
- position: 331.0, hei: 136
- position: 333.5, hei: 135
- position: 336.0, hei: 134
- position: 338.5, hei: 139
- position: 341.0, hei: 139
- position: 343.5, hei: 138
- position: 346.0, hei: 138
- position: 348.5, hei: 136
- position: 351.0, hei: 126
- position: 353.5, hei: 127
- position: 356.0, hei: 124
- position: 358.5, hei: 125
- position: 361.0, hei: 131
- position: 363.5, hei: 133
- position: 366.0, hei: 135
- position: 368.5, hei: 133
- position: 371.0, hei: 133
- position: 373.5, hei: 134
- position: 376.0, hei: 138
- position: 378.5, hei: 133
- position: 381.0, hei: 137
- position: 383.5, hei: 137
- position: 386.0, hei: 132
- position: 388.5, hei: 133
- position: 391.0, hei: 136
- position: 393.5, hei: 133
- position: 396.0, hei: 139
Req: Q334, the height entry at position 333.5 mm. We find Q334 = 135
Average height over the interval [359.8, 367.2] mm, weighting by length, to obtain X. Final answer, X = 133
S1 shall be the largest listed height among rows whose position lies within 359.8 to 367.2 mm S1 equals 135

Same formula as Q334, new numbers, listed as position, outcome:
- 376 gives 138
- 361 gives 131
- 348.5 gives 136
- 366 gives 135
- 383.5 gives 137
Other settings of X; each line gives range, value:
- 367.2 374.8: 133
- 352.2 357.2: 126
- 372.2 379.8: 135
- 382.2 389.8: 134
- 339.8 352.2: 135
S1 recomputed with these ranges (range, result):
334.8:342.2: 139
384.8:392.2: 136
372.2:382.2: 138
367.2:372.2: 133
